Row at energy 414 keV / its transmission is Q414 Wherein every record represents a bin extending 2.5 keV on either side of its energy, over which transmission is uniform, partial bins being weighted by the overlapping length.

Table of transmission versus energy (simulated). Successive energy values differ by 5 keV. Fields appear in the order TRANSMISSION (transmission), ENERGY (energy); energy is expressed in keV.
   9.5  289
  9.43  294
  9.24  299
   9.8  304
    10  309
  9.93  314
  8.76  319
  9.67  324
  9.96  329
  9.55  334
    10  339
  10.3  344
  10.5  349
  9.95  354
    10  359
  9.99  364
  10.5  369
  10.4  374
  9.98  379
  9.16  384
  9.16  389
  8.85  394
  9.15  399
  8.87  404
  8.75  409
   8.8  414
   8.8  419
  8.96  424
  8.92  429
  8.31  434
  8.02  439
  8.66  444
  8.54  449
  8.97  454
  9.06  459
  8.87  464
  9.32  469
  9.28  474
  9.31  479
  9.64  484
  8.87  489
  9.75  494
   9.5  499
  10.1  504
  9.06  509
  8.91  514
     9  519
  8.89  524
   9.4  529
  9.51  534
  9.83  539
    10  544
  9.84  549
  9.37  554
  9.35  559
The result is 8.8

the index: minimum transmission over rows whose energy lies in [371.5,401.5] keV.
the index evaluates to 8.85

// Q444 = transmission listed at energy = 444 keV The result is 8.66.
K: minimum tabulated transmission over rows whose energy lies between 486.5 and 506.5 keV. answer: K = 8.87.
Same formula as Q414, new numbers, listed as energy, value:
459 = 9.06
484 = 9.64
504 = 10.1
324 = 9.67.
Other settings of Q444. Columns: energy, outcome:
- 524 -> 8.89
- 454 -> 8.97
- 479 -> 9.31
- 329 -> 9.96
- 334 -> 9.55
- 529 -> 9.4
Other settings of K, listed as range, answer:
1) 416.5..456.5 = 8.02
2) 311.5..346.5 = 8.76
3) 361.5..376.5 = 9.99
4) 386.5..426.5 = 8.75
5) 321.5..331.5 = 9.67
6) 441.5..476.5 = 8.54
